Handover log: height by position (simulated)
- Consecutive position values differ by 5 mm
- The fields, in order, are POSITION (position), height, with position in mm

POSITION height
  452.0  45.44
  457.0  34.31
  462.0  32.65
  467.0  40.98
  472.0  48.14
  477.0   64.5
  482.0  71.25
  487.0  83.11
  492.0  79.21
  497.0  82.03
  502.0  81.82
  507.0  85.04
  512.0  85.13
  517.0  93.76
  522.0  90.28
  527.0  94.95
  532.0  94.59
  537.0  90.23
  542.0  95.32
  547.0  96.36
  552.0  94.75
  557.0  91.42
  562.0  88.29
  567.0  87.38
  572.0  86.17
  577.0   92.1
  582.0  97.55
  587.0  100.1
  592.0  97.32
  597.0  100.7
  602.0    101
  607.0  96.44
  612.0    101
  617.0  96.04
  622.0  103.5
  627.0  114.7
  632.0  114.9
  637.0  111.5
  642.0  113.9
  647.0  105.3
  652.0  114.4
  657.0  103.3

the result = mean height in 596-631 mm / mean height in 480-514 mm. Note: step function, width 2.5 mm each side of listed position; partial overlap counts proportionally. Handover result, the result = 1.26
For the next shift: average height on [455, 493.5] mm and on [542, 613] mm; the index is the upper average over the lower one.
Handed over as 1.68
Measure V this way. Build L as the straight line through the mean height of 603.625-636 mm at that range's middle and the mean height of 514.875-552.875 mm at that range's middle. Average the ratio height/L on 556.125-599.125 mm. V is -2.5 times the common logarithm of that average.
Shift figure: 0.07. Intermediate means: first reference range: 93.7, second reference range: 105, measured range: 93.5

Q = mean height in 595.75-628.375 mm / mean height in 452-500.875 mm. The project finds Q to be 1.7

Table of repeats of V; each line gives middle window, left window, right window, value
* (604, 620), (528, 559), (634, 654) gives 0.081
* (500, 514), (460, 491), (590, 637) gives -0.221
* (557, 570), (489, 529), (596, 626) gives 0.065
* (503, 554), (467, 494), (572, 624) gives -0.159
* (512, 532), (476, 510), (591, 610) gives -0.097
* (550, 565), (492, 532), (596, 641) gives 0.043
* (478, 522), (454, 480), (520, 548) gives -0.207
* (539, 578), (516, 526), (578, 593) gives 0.046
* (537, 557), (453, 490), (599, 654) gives -0.188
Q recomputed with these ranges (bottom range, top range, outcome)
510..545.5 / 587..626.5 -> 1.09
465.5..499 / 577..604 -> 1.46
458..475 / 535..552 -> 2.31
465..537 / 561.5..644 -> 1.27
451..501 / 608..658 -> 1.82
